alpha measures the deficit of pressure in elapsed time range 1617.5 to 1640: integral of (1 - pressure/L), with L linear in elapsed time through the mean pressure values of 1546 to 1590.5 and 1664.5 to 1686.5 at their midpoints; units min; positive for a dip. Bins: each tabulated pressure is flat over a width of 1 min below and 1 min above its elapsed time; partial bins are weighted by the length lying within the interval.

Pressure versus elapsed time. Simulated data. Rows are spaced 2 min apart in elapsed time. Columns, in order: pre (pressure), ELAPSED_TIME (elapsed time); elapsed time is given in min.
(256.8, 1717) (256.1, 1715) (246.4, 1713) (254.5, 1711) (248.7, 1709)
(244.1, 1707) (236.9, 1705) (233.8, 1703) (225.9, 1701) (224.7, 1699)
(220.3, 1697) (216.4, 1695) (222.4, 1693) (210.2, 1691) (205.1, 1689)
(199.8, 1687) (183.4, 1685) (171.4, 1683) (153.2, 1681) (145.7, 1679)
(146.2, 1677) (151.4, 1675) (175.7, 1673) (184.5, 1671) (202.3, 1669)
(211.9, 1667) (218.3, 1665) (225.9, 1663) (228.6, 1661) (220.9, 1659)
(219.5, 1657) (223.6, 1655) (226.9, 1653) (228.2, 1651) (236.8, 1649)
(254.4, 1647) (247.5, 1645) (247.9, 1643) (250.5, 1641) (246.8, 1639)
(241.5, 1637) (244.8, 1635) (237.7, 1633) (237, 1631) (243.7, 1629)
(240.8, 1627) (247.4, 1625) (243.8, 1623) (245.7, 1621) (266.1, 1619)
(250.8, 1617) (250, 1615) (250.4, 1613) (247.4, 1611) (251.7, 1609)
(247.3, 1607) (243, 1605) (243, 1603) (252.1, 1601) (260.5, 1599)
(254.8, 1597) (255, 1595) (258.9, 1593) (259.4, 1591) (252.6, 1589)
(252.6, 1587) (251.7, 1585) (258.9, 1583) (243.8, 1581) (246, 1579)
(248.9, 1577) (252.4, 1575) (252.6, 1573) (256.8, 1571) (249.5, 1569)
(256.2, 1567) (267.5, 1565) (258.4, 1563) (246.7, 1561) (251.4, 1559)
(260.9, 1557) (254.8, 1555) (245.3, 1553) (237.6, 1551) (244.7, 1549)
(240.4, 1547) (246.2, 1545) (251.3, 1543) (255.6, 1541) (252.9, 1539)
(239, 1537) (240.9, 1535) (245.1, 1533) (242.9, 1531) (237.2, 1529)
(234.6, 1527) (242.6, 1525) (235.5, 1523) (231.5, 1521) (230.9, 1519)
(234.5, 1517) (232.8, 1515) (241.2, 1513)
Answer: -3.9 min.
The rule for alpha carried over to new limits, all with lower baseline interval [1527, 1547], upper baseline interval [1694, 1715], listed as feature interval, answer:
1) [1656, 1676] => 2.9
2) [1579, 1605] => -1.2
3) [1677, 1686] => 2.9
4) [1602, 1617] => -0.4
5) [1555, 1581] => -1.1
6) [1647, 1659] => 0.5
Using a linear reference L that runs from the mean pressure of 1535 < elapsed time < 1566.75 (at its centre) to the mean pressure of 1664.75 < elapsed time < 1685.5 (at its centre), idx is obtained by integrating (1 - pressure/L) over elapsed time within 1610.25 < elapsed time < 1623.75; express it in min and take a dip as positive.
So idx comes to -2.6 min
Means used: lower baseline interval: 250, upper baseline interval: 175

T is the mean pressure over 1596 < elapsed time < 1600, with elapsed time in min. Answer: 258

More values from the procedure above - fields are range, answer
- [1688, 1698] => 215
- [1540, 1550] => 248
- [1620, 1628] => 244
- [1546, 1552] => 241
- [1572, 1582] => 249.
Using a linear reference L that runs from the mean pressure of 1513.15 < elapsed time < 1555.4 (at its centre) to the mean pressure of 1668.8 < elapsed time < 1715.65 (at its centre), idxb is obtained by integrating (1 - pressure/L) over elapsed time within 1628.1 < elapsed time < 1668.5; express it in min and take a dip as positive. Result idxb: -3.4 min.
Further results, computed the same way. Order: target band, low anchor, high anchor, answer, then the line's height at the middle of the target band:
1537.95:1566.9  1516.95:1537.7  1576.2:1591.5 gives -0.85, 244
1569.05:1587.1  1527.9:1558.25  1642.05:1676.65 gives -1.07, 237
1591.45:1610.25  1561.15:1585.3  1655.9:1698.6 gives -1.08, 238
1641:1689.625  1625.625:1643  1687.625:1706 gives 5.72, 232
